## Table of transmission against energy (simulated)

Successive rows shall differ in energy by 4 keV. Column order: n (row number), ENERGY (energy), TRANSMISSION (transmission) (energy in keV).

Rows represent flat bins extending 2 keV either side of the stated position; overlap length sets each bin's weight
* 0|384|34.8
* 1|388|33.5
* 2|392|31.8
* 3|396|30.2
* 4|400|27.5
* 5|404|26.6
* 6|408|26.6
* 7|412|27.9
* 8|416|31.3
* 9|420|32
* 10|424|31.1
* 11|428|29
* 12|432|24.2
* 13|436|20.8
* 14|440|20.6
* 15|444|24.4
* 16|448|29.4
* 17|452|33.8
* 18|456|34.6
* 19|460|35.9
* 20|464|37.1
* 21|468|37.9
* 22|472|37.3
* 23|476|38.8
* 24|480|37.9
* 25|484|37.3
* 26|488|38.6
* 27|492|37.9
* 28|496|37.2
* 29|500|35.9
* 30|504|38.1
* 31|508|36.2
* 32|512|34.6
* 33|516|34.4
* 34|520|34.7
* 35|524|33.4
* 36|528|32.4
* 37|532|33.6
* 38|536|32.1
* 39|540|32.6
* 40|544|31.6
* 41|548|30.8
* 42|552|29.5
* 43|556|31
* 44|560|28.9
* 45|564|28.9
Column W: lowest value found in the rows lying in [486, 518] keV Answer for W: 34.4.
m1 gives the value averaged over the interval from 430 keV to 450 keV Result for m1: 23.9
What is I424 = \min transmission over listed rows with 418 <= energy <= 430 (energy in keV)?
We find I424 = 29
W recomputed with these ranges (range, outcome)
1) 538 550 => 30.8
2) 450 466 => 33.8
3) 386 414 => 26.6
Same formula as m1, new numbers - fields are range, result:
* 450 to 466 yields 35.4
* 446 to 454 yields 31.6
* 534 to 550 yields 31.8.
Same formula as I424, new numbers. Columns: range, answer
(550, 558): 29.5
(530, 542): 32.1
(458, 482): 35.9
